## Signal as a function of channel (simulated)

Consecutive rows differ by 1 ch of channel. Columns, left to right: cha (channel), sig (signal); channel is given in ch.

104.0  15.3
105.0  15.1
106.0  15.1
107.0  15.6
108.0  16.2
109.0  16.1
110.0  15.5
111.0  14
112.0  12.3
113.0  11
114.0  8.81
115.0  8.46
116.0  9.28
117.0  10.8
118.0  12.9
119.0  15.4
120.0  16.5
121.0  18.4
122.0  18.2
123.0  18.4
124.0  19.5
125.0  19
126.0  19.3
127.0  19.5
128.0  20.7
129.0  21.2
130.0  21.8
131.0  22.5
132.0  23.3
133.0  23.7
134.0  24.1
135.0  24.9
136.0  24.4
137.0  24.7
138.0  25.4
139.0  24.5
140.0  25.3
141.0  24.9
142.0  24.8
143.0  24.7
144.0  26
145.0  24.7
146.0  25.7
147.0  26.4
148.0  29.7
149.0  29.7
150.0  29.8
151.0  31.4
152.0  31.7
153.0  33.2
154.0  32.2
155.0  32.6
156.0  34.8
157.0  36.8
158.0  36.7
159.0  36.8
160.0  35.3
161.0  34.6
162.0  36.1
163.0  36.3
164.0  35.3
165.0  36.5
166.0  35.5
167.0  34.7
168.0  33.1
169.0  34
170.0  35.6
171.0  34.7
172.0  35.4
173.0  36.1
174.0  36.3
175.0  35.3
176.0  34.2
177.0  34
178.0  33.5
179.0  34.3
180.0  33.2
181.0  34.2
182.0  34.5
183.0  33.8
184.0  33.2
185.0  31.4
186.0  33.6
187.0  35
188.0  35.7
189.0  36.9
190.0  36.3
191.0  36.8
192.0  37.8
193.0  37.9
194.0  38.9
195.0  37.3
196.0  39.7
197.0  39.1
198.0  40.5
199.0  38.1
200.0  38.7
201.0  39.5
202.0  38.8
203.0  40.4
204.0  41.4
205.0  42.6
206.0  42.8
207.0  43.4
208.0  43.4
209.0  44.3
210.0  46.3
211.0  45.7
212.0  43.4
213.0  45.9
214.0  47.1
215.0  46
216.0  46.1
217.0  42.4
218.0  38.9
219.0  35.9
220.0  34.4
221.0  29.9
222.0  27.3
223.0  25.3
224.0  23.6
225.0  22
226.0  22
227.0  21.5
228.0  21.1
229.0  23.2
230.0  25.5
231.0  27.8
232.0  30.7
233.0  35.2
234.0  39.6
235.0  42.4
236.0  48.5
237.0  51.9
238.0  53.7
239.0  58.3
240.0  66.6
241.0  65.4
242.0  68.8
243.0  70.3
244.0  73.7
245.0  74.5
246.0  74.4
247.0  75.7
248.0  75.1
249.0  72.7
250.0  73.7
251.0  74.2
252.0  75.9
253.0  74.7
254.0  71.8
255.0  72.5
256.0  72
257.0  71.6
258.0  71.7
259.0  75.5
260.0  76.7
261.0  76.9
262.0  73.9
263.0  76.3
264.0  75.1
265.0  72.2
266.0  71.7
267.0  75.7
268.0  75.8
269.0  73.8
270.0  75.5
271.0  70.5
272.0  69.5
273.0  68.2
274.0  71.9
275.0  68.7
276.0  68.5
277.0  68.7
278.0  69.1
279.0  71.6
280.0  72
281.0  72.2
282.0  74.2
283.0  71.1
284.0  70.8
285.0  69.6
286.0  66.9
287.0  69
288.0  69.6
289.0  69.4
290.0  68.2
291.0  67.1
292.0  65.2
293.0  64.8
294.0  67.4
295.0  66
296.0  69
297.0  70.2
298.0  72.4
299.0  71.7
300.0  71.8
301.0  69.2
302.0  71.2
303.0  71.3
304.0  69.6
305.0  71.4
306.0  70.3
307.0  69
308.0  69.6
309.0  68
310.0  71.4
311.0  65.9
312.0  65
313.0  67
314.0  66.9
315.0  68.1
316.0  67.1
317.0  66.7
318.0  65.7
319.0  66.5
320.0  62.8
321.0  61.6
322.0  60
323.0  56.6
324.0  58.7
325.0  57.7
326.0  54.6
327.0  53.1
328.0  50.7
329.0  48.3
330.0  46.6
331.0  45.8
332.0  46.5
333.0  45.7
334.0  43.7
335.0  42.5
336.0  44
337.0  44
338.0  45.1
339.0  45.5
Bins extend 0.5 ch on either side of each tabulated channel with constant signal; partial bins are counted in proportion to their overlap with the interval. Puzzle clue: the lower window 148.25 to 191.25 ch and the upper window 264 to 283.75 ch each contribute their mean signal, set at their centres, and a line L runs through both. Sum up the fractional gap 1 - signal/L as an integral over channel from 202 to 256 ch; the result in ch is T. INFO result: 7.6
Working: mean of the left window 34.4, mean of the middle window 48.4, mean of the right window 71.7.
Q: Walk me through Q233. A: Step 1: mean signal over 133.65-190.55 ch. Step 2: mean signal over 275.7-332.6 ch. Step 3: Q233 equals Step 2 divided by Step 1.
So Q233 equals 2.05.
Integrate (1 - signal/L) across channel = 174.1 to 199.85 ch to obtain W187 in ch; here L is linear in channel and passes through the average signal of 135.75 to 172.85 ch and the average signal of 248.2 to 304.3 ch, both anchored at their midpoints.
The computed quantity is 3.8 ch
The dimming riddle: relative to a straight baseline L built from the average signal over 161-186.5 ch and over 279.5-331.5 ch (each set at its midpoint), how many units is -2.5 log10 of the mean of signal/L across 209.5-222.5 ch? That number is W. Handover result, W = 0.09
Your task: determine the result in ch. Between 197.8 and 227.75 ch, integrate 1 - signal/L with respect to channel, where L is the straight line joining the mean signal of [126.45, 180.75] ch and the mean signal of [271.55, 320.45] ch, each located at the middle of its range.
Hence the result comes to 5.3 ch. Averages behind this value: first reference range 30.2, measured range 37.8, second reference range 68.9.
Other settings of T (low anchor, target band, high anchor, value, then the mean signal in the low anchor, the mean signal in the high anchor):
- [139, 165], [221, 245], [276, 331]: 4.2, 31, 66.1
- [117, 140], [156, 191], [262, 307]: -0.2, 20.7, 70.6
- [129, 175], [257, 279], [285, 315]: -4.5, 30.3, 68.8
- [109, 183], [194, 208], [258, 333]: 0.5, 26.7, 67.3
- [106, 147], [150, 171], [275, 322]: -4.0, 19.3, 68.6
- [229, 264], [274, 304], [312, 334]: -4.7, 63.4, 57.8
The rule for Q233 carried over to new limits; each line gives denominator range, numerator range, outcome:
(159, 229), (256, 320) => 1.94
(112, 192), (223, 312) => 2.29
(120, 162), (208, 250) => 1.73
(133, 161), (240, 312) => 2.46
